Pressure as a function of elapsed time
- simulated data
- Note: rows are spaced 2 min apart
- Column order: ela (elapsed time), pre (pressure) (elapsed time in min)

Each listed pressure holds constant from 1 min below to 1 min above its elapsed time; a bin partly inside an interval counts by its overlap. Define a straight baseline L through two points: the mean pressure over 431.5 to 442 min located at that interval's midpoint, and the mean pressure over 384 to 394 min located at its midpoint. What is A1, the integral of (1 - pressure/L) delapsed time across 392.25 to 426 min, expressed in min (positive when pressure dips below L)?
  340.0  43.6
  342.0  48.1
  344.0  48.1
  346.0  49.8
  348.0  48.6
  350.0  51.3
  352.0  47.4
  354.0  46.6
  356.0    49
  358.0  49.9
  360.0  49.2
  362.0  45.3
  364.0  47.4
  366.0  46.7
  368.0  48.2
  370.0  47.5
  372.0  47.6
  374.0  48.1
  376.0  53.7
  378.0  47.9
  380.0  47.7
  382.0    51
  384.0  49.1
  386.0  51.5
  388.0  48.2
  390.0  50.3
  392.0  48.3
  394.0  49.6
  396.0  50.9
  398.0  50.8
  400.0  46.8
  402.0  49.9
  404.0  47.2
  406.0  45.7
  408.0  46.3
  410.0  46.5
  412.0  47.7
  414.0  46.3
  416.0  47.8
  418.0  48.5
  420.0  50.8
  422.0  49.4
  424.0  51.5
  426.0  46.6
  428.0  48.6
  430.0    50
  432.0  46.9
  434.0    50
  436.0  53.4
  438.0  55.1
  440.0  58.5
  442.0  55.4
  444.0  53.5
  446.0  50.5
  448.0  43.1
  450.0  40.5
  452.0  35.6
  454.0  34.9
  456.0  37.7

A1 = 1.8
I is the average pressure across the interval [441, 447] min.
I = 53.1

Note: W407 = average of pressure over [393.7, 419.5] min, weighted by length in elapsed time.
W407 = 48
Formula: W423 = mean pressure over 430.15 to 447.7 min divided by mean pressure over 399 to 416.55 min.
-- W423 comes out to 1.11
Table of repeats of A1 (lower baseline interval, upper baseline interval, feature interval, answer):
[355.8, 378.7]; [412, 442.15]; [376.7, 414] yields 0.51 min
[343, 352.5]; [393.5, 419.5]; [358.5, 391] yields -0.08 min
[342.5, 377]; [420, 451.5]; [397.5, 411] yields 0.51 min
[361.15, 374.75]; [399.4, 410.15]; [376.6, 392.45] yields -0.74 min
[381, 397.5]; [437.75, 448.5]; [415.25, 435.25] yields 1.10 min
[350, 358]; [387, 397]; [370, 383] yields -0.04 min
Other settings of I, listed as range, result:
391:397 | 49.6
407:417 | 46.9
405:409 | 46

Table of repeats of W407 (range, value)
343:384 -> 48.6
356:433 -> 48.6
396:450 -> 49.4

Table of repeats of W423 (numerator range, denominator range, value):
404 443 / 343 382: 1.02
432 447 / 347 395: 1.09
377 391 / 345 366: 1.02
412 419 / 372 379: 0.96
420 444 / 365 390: 1.05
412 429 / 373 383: 0.98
